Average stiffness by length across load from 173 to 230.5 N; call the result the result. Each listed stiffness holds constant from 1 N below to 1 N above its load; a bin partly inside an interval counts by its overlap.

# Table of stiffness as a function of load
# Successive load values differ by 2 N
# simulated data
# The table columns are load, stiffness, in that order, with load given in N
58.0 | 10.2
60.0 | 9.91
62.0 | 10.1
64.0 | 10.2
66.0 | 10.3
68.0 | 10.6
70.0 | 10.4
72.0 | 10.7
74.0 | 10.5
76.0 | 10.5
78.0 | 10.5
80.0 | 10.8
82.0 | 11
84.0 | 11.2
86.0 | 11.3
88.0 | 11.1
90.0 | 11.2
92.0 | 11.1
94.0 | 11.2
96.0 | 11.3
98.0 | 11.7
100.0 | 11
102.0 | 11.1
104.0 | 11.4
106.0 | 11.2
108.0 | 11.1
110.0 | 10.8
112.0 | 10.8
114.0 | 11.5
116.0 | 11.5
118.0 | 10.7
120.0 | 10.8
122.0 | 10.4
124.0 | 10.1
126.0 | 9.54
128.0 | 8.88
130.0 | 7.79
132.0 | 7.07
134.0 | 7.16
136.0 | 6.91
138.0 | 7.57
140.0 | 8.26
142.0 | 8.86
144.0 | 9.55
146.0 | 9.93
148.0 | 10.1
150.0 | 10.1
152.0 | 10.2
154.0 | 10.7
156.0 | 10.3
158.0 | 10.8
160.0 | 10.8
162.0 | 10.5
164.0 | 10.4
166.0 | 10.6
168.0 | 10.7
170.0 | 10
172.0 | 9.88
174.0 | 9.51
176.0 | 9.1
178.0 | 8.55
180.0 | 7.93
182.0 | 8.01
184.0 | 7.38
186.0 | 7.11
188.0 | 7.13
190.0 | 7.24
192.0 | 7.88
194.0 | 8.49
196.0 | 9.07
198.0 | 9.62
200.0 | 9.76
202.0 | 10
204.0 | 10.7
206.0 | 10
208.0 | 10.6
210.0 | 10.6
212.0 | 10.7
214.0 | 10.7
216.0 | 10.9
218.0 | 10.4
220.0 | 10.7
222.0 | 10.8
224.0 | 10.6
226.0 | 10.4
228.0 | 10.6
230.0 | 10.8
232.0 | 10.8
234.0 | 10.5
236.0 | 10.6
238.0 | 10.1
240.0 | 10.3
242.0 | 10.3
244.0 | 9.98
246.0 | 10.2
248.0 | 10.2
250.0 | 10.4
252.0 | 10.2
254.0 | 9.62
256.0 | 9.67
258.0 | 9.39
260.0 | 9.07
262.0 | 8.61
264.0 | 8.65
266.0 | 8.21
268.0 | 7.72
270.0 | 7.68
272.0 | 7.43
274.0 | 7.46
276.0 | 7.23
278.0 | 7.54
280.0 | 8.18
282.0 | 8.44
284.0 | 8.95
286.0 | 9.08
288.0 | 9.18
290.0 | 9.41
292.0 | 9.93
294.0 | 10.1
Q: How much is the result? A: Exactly 9.48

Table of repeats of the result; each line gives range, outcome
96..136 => 10.2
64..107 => 10.9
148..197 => 9.28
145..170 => 10.4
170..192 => 8.25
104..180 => 9.8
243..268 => 9.44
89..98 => 11.3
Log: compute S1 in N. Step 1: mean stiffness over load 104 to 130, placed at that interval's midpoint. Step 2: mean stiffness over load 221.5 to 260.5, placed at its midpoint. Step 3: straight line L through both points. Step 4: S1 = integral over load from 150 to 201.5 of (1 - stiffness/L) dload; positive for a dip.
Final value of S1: 5.5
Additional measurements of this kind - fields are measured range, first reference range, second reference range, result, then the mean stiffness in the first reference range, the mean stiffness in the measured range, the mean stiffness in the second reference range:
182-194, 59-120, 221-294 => 3.02 N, 10.9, 7.5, 9.4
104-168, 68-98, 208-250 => 5.37 N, 10.9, 9.87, 10.5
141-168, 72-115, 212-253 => 1.41 N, 11.1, 10.2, 10.5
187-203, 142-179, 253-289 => 1.51 N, 10.1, 8.65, 8.45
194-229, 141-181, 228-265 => -1.22 N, 9.93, 10.3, 9.98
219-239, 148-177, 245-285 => -2.84 N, 10.3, 10.6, 8.74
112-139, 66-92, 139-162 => 2.64 N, 10.8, 9.28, 9.99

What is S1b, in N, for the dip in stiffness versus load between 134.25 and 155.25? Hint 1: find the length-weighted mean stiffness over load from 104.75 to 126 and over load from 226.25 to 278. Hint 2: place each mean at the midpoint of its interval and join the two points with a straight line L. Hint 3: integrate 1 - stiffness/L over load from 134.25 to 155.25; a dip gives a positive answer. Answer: 2.72 N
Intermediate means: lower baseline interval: 10.8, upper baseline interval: 9.41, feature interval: 9.16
